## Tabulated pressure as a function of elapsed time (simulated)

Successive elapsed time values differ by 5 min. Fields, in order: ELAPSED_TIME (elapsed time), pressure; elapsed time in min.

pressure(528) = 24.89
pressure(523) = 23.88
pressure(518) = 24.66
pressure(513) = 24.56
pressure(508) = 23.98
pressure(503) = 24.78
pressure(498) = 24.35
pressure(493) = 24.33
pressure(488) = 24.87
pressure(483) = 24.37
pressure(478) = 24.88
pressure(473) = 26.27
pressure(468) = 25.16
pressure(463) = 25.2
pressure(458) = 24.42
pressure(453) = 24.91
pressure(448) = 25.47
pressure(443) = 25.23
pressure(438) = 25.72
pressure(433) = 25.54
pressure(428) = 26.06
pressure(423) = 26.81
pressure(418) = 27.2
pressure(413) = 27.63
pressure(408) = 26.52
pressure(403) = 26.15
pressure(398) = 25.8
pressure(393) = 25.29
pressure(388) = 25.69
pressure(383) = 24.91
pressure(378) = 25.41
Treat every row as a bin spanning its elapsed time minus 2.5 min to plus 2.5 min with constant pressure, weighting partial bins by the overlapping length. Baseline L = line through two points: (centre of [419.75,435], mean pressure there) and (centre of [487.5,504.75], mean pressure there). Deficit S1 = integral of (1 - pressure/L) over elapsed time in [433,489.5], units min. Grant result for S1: 0.5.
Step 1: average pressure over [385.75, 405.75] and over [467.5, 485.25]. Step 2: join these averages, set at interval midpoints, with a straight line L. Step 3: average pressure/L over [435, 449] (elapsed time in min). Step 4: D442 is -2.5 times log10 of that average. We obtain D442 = 0.00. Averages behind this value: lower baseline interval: 25.7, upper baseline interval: 25.2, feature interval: 25.5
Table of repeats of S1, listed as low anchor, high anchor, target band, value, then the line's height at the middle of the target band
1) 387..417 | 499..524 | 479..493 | 0.1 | 24.8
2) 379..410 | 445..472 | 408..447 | -1.4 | 25.4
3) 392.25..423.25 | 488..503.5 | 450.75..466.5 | 0.3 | 25.4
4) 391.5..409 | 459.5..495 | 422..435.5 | -0.2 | 25.6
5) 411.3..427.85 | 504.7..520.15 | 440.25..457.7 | 0.7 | 26.2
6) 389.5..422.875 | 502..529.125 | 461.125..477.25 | -0.1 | 25.3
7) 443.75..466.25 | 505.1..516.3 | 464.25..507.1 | -0.4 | 24.6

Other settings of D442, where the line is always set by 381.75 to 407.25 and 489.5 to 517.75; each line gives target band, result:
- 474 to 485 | -0.01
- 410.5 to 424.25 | -0.08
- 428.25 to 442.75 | -0.02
